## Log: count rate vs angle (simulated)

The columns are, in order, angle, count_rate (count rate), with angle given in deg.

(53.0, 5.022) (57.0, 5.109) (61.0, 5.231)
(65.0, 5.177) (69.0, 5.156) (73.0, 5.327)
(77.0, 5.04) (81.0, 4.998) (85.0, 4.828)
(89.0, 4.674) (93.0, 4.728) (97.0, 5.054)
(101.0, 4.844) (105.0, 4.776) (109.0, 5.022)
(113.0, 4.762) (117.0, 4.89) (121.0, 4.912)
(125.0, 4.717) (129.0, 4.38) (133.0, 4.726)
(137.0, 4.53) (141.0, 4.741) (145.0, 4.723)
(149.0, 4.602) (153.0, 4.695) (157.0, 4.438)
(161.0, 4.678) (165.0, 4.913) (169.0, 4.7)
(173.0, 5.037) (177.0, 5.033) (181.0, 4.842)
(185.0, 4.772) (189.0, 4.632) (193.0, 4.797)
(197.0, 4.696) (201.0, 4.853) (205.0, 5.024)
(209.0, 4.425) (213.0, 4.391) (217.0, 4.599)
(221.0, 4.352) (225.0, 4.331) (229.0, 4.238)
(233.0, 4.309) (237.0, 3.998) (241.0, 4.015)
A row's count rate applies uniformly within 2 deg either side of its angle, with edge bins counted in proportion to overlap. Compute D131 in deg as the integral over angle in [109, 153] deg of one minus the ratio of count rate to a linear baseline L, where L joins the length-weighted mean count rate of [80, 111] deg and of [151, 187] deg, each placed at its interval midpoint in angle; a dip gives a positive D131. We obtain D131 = 1.0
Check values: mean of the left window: 4.86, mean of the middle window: 4.71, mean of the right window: 4.79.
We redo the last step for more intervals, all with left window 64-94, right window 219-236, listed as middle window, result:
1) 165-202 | -2.7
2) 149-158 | 0.1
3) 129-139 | 0.3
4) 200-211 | -0.9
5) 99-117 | 0.0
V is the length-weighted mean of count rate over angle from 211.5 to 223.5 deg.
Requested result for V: 4.44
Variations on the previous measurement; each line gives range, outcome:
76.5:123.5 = 4.87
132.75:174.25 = 4.7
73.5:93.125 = 4.9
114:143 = 4.7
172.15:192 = 4.85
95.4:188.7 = 4.77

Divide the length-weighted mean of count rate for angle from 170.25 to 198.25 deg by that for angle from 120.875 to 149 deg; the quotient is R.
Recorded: 1.04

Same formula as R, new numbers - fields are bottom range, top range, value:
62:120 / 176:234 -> 0.93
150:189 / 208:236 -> 0.91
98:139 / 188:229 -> 0.96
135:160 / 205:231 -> 0.96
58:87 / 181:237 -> 0.89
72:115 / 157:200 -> 0.98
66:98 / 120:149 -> 0.94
